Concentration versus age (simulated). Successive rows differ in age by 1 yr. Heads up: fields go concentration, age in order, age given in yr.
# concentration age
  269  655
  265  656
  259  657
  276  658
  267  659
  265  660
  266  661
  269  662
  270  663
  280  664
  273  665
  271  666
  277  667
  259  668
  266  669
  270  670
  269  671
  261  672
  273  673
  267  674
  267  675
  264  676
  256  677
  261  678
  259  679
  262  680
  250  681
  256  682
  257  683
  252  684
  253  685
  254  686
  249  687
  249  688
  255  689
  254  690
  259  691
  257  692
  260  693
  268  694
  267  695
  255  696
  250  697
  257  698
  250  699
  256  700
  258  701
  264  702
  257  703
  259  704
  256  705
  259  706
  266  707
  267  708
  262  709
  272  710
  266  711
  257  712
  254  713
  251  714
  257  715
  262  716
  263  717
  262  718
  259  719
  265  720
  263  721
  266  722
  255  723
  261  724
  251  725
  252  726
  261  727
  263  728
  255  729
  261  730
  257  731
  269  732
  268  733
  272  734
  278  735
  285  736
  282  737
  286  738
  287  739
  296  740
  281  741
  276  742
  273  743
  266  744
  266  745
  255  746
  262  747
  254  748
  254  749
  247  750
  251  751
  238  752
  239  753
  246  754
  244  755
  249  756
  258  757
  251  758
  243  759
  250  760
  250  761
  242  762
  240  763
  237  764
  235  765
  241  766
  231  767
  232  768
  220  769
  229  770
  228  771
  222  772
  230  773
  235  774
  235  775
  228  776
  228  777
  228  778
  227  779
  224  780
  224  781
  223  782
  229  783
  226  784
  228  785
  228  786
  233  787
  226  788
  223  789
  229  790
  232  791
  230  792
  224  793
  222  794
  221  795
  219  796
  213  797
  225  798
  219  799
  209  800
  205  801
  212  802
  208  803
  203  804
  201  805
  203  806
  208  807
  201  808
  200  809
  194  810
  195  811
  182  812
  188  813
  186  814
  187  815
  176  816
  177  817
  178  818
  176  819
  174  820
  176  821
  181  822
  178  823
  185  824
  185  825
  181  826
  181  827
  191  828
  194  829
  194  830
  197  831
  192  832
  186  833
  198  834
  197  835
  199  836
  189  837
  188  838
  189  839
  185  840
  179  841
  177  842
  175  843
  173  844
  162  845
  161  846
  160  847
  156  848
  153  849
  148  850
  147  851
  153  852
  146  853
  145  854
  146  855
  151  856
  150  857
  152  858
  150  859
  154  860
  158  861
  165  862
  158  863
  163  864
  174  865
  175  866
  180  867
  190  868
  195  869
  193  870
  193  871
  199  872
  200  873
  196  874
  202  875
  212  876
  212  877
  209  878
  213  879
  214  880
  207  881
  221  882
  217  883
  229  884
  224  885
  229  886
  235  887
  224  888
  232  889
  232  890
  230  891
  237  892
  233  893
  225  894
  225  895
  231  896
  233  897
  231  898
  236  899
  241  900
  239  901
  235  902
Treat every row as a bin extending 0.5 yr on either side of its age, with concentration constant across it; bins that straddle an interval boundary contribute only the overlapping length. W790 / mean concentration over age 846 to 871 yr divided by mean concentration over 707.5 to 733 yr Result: 0.62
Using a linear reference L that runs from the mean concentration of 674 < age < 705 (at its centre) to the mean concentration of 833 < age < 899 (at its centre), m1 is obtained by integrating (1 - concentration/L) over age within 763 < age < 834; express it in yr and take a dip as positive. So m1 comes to 2.3 yr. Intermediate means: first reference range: 257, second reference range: 191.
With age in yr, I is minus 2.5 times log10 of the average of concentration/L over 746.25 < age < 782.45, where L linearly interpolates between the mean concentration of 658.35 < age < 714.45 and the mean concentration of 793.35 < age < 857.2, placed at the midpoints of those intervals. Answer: -0.09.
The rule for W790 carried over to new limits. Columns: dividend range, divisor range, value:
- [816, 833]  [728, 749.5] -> 0.68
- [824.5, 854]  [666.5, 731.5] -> 0.68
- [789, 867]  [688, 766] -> 0.71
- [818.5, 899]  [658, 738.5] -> 0.72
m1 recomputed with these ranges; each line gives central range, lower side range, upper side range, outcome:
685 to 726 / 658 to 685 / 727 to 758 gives 0.88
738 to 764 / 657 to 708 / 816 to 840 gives -3.54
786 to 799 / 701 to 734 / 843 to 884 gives -0.41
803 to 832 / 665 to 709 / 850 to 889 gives 2.62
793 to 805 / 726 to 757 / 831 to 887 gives 0.53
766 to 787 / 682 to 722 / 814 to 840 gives -1.26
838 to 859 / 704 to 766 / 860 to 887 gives 4.81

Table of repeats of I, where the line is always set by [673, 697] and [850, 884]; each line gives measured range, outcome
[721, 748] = -0.136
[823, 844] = 0.040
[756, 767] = -0.088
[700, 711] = -0.054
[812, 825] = 0.117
